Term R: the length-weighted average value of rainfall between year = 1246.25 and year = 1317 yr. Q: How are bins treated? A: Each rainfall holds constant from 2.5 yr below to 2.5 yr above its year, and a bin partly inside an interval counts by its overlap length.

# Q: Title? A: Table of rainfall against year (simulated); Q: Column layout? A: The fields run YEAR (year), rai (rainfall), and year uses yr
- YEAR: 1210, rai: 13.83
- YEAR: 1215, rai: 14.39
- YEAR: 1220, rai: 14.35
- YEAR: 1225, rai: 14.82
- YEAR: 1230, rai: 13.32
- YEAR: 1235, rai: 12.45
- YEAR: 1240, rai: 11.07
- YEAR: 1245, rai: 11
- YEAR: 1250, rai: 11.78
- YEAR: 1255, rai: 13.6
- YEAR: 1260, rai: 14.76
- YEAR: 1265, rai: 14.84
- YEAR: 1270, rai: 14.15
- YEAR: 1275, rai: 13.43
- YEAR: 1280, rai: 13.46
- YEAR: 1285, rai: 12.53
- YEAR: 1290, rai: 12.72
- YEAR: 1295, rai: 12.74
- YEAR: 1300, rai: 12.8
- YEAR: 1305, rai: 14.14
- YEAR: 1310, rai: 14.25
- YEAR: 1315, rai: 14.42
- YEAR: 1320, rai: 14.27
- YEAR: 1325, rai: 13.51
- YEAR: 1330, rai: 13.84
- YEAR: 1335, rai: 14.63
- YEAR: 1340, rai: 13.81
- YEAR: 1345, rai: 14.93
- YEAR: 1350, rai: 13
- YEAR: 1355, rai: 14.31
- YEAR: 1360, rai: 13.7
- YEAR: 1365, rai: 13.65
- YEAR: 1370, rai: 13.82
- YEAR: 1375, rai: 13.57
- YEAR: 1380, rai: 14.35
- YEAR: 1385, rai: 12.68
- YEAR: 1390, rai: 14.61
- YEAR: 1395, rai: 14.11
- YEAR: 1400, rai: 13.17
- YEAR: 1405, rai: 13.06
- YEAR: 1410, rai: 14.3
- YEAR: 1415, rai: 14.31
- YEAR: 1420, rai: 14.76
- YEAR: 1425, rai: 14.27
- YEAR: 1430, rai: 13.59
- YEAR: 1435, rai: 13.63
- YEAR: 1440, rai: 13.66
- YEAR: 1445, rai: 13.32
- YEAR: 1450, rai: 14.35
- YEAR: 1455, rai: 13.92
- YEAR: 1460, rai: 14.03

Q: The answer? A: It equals 13.5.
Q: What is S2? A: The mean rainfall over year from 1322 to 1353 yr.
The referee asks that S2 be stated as 14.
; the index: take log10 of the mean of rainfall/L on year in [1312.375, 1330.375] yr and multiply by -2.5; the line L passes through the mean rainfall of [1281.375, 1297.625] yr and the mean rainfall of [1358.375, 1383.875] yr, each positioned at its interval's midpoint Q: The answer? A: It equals -0.07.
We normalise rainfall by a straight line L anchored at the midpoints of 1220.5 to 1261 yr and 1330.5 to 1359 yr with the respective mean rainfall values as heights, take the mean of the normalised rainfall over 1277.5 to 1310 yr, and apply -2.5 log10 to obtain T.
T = 0.03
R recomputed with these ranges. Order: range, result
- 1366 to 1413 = 13.7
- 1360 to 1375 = 13.7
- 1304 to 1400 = 14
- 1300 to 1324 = 14.1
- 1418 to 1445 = 13.9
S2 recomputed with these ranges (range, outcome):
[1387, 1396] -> 14.3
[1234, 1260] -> 12.2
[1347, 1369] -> 13.7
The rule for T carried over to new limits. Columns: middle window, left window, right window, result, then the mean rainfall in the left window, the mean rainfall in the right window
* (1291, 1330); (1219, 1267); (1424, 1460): -0.03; 13.1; 13.8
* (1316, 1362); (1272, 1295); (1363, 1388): -0.05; 13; 13.6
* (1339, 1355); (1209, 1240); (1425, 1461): -0.02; 13.6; 13.8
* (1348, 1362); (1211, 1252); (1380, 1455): -0.01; 12.9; 13.9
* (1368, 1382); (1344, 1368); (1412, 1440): 0.00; 13.9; 14.1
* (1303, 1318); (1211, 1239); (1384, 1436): -0.04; 13.7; 13.9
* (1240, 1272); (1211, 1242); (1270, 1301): 0.01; 13.5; 13.1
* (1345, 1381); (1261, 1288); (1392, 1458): 0.00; 13.7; 13.9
